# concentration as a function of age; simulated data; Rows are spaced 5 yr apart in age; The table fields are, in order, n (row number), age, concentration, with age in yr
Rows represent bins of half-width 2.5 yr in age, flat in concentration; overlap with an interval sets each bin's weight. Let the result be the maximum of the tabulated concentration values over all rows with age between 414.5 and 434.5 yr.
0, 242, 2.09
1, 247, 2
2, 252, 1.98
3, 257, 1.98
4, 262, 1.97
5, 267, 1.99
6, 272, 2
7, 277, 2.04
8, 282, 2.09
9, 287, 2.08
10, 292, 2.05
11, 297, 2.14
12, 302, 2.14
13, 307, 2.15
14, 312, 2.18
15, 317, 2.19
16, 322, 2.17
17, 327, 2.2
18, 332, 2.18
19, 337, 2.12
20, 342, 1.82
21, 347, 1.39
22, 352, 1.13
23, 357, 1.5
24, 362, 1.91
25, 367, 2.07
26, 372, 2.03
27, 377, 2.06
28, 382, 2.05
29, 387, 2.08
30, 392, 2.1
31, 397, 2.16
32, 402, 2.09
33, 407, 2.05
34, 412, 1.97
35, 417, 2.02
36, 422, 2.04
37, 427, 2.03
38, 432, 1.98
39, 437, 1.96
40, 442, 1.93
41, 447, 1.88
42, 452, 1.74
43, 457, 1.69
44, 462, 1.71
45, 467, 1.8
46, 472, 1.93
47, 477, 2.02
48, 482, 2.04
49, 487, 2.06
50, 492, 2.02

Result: 2.04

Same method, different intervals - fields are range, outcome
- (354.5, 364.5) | 1.91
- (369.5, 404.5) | 2.16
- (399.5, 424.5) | 2.09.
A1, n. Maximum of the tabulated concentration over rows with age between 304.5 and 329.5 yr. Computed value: 2.2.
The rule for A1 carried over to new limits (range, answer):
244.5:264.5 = 2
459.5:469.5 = 1.8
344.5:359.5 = 1.5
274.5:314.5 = 2.18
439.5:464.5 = 1.93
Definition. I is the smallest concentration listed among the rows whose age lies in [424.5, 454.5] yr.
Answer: 1.74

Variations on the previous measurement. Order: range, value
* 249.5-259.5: 1.98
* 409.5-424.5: 1.97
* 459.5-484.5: 1.71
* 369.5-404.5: 2.03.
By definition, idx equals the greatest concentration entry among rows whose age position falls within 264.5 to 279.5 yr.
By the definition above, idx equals 2.04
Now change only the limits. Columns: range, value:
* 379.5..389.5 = 2.08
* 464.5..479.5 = 2.02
